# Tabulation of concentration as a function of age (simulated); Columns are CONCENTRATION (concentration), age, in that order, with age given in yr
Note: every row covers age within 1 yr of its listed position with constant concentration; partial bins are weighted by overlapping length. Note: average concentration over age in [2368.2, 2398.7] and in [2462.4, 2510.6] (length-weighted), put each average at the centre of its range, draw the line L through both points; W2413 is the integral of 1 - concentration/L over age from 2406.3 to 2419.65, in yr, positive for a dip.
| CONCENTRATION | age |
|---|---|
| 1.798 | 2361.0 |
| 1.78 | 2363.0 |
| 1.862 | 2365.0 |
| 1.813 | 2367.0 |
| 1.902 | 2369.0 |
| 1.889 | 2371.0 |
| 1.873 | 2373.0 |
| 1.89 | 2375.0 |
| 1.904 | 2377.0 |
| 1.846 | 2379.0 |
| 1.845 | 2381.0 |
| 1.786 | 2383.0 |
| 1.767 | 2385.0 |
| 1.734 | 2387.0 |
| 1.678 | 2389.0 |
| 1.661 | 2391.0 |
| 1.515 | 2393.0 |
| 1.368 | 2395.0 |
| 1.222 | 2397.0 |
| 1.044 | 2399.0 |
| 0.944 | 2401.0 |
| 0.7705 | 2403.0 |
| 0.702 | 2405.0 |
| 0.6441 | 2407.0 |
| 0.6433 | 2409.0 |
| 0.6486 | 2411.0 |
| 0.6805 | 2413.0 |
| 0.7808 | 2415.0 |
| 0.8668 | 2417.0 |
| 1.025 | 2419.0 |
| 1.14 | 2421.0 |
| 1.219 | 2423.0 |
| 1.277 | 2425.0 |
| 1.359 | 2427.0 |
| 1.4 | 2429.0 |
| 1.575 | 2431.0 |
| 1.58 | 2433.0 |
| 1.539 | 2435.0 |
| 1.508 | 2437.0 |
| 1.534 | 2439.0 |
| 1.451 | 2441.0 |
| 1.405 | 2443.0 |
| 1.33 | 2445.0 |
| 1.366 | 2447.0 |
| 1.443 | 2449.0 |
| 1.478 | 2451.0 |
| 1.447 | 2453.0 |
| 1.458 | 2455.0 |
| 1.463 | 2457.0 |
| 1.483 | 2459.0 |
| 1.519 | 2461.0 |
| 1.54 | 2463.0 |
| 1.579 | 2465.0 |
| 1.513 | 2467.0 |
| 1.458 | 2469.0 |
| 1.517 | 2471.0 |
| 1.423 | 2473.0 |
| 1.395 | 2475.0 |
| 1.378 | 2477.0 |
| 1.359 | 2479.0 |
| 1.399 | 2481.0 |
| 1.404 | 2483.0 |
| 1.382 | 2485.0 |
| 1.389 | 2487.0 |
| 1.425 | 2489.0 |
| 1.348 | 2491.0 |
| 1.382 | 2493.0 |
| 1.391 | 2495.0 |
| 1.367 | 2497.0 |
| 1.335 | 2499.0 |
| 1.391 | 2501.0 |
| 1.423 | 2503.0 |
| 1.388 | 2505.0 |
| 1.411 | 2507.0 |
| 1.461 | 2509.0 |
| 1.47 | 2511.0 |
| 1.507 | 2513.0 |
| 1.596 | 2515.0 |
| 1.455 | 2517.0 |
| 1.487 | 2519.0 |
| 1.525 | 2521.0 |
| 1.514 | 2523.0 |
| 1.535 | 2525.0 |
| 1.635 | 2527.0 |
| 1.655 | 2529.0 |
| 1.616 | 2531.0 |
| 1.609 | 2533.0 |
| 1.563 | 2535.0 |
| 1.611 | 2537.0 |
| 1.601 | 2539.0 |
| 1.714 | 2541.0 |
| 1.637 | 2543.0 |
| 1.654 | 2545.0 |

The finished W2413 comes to 7.2 yr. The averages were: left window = 1.71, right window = 1.42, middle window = 0.751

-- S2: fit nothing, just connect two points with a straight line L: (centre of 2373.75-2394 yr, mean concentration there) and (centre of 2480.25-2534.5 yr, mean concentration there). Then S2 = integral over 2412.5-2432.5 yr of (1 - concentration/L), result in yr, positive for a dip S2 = 6.1 yr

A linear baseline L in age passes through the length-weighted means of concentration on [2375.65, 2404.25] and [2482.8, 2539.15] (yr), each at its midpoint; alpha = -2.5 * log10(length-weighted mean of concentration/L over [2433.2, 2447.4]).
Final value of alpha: 0.03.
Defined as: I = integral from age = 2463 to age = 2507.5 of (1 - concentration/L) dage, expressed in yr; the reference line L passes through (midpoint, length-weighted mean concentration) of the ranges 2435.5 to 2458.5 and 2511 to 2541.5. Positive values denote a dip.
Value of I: 2.68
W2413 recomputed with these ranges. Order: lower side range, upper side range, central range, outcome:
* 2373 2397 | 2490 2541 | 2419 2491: 7.6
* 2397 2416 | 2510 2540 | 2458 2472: -4.2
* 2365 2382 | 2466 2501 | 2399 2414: 8.6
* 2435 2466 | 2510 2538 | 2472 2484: 0.9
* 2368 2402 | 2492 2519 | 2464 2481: 0.4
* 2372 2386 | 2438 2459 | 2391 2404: 4.2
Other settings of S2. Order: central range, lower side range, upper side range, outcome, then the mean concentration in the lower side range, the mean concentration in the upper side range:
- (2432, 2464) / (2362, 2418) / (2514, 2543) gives 0.0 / 1.39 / 1.58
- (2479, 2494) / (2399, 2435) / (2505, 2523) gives -0.4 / 1.03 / 1.48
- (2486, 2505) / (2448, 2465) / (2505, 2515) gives 1.1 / 1.48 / 1.47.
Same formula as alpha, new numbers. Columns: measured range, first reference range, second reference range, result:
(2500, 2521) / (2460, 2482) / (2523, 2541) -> 0.07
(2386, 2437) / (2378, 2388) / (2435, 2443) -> 0.37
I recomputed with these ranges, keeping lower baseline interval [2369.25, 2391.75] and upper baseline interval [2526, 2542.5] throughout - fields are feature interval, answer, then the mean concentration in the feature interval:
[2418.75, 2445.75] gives 5.5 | 1.39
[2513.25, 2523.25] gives 0.8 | 1.51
